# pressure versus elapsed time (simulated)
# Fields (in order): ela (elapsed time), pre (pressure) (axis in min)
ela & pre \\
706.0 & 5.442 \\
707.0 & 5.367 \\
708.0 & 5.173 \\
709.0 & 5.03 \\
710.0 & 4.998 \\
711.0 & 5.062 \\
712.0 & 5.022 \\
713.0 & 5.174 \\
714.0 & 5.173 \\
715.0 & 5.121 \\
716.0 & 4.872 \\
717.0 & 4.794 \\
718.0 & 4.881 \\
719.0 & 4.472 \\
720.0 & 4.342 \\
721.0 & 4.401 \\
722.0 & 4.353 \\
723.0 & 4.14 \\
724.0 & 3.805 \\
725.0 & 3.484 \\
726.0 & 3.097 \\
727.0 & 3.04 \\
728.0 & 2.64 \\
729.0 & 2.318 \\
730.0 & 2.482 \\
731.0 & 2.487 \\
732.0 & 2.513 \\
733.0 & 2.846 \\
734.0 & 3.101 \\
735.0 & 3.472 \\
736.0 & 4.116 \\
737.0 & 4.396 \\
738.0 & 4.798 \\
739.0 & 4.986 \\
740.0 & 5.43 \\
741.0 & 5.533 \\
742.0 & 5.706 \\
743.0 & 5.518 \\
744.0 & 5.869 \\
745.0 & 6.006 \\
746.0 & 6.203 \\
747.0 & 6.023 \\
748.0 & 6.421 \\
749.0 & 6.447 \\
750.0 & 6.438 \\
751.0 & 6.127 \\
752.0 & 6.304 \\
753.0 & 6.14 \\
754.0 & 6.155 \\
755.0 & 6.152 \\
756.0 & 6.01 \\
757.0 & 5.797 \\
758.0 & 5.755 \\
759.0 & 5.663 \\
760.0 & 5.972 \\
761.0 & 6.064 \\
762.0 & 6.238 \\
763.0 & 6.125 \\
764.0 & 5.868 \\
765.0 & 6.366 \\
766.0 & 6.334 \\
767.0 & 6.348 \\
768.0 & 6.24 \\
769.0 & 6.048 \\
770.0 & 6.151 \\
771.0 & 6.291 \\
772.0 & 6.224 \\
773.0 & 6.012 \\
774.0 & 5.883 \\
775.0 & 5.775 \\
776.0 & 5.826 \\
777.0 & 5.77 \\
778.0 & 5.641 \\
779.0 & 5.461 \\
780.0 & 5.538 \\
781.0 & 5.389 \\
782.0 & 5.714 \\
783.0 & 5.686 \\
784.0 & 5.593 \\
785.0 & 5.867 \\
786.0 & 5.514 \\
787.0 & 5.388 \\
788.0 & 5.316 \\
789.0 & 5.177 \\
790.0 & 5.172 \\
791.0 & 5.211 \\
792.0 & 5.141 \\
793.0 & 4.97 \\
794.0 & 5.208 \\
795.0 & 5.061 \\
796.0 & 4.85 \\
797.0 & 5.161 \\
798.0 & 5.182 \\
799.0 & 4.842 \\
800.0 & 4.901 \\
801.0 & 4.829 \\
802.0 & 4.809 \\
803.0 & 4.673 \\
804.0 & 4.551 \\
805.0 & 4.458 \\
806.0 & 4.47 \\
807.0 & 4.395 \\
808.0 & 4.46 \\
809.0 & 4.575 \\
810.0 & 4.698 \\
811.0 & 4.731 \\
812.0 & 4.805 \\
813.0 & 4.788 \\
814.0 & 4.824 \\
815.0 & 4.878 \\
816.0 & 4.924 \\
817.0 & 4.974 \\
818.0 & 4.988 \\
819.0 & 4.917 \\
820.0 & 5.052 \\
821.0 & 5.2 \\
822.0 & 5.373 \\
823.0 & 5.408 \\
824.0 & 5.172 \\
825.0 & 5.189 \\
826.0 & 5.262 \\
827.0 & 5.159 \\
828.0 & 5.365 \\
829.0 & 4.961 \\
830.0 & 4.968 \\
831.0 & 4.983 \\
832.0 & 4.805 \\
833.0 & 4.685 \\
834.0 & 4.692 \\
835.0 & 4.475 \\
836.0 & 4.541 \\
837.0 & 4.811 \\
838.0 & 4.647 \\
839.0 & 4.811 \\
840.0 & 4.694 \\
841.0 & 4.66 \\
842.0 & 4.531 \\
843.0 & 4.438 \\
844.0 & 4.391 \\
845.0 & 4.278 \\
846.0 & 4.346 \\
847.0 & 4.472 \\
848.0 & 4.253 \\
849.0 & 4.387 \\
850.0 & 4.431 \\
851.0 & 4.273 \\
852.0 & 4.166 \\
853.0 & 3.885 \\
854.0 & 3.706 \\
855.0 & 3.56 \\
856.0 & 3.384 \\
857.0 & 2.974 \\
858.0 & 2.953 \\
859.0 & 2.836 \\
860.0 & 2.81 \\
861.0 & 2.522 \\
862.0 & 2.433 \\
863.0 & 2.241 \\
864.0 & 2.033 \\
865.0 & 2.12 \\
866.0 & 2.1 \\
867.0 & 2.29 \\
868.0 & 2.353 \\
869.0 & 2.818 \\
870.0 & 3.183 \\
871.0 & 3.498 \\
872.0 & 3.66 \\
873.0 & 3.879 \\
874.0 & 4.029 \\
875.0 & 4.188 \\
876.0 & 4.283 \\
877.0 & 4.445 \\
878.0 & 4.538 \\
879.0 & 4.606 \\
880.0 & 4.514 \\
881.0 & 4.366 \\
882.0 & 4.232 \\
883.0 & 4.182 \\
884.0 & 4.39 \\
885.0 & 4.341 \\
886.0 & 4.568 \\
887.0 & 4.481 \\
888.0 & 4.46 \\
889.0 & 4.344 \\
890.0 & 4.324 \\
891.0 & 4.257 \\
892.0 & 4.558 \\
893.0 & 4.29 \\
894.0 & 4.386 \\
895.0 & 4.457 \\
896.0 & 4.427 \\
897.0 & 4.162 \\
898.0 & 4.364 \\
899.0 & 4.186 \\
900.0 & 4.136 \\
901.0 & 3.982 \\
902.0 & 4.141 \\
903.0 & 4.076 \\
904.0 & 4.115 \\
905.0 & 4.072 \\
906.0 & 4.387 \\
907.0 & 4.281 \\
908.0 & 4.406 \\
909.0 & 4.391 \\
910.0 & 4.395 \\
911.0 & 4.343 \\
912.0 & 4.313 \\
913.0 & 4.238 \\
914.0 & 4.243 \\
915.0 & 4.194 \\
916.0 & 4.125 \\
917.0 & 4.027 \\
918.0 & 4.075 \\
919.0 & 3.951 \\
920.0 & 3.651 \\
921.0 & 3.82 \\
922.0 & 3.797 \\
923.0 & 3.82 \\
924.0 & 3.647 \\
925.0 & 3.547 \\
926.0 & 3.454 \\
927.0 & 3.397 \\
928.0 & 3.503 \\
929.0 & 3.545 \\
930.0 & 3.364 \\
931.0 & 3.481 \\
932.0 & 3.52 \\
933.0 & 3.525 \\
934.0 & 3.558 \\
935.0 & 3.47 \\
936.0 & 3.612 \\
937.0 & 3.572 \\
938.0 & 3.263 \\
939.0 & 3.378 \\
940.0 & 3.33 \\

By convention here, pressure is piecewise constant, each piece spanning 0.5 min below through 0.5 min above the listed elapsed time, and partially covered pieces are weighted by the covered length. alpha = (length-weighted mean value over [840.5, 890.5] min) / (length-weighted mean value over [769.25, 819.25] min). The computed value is 0.7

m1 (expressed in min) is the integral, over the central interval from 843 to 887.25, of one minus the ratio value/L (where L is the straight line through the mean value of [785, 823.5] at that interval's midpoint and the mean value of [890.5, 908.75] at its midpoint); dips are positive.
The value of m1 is 8.2 min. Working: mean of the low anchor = 4.96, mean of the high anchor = 4.26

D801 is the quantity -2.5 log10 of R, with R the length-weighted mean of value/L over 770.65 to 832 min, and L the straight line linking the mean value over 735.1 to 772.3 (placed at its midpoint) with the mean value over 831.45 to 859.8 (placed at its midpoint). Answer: -0.04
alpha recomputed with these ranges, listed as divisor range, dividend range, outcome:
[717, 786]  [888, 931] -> 0.78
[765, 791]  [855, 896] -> 0.63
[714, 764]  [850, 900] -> 0.77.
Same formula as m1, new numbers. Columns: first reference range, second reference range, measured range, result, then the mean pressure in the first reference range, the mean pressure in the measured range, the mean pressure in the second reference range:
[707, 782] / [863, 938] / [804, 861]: -0.7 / 5.17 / 4.52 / 3.9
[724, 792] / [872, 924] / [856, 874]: 6.7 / 5.3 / 2.8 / 4.23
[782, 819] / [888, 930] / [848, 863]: 3.6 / 4.98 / 3.44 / 4.09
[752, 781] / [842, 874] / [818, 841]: -4.1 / 5.99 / 4.96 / 3.4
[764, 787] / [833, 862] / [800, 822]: 0.8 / 5.88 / 4.78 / 4.05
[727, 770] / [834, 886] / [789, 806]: -1.1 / 5.26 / 4.93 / 3.82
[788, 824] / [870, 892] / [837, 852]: 0.3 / 4.91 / 4.47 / 4.25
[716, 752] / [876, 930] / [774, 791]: -4.4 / 4.51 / 5.55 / 4.16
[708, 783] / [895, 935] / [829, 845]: -0.5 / 5.17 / 4.67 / 3.97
